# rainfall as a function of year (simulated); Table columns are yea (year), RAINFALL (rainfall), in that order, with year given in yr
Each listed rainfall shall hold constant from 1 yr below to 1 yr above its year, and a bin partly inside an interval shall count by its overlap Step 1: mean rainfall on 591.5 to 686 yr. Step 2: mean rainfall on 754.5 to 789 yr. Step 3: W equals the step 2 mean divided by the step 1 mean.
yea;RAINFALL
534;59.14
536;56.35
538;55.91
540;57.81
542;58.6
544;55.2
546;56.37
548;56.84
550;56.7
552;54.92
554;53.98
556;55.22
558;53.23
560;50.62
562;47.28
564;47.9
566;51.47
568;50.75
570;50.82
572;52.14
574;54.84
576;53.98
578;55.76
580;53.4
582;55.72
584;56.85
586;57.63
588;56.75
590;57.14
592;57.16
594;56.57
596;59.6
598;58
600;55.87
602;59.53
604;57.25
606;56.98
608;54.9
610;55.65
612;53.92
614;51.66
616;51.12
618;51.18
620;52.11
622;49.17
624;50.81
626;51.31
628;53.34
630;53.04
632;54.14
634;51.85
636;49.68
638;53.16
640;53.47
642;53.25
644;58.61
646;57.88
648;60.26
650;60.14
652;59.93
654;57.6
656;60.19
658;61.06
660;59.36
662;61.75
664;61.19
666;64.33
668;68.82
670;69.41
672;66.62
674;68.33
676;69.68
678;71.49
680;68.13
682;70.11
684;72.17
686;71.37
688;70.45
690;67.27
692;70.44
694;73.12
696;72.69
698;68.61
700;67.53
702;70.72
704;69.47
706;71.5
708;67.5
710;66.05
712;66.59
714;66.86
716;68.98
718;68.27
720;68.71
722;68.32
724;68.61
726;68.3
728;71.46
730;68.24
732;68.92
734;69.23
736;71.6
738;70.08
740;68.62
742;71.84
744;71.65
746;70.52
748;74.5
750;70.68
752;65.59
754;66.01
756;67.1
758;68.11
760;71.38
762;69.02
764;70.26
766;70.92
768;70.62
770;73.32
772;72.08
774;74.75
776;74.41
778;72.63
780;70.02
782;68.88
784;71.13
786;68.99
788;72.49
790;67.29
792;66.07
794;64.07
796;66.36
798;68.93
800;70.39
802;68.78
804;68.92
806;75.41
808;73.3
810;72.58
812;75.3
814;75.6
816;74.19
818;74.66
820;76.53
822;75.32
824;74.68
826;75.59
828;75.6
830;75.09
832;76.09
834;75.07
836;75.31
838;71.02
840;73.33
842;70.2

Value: 1.21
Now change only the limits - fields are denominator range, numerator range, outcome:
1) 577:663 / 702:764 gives 1.24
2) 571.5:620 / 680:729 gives 1.25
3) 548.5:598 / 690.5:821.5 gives 1.29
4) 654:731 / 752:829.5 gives 1.05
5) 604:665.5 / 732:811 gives 1.27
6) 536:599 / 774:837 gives 1.32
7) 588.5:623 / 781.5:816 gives 1.28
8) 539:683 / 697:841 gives 1.25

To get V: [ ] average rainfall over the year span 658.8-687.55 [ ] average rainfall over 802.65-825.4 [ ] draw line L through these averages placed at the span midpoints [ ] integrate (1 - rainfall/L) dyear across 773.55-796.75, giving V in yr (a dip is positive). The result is 1.0 yr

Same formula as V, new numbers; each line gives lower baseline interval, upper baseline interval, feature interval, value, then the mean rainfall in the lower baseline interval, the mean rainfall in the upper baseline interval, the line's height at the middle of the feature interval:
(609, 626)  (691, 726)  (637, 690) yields -2.4 yr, 51.9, 69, 60.6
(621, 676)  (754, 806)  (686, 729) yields -3.9 yr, 58.3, 69.9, 63.5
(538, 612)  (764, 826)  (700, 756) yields -2.1 yr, 55.1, 71.7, 66.6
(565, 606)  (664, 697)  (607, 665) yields 7.1 yr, 55.6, 69.4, 62.9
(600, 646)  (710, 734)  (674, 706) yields -3.3 yr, 53.6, 68.4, 63.6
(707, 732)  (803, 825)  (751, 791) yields 0.7 yr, 68.2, 74.2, 71.5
